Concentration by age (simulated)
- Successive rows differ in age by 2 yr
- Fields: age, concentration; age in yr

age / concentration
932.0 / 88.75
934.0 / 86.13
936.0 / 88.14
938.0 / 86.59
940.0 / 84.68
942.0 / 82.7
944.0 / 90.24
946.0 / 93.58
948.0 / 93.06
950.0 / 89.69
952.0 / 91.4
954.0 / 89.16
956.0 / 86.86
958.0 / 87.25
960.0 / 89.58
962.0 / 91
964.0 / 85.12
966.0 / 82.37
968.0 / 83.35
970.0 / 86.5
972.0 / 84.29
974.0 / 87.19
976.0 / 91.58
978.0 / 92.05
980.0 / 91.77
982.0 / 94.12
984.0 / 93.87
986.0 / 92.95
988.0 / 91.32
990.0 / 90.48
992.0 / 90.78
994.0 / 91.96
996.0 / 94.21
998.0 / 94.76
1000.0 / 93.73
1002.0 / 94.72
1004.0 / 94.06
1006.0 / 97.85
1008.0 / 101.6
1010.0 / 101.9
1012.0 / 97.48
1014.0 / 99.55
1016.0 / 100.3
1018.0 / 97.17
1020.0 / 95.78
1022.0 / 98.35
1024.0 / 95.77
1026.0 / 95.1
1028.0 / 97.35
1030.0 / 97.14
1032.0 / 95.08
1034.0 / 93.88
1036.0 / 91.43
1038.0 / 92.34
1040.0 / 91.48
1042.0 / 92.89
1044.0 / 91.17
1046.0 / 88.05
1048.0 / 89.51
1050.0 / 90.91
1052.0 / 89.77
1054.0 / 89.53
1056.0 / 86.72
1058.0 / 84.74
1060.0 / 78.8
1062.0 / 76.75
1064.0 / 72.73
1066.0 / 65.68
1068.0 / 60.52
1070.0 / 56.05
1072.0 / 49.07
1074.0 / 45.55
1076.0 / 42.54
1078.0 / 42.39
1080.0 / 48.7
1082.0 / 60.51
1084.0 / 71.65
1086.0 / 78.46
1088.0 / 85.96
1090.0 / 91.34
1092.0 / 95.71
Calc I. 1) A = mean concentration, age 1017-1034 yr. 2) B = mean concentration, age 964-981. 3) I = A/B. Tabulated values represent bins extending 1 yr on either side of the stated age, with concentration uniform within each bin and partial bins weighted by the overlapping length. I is 1.1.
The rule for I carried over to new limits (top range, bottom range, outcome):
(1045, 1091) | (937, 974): 0.82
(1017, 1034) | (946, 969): 1.09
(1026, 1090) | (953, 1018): 0.85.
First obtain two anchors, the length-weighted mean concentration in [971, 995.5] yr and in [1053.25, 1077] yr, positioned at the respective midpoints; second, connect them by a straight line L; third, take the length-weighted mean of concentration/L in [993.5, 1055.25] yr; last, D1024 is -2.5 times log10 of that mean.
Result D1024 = -0.198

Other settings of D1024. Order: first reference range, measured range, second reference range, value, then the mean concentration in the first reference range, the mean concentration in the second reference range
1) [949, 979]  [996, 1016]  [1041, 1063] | -0.12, 87.8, 87.2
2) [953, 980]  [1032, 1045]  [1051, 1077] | -0.24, 87.6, 69.1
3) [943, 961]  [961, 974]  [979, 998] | 0.07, 90.1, 92.5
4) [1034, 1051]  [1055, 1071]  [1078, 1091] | 0.12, 91.1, 70.4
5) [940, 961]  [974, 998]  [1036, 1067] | -0.05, 89.1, 85.6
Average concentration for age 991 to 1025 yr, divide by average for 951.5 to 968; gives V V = 1.1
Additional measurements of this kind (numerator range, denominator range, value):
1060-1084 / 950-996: 0.65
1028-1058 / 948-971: 1.04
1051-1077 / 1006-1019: 0.69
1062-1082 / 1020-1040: 0.58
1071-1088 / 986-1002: 0.61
